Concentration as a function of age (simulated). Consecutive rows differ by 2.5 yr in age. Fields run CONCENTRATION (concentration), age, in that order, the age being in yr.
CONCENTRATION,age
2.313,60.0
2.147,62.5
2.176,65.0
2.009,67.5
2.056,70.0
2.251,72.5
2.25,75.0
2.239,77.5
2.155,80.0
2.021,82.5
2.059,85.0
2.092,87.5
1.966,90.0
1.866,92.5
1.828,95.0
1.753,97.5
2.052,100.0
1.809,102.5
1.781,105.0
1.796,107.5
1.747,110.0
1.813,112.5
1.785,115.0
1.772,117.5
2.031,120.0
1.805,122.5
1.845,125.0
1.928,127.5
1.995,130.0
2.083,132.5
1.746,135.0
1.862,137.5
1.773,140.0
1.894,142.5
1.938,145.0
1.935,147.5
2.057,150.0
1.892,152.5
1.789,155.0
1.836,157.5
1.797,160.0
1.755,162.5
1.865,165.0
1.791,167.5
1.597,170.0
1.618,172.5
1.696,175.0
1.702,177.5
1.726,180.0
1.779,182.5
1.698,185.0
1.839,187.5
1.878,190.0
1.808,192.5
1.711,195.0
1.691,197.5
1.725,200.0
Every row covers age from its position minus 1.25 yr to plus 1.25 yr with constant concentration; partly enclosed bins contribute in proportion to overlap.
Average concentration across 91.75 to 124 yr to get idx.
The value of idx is 1.83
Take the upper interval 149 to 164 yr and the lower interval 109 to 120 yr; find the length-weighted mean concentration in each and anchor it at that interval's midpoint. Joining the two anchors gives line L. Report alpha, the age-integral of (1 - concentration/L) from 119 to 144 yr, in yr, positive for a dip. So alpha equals -1.0 yr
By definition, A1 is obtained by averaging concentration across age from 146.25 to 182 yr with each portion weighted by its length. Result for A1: 1.79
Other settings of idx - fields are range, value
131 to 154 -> 1.91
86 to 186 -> 1.84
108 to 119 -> 1.79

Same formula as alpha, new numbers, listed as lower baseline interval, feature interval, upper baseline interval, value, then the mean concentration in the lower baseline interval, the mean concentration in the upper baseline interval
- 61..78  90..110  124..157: 2.0 yr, 2.16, 1.9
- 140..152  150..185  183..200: 1.7 yr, 1.93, 1.77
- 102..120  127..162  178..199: -2.1 yr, 1.8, 1.76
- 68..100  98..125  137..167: 1.8 yr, 2.04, 1.86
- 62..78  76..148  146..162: 3.9 yr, 2.16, 1.88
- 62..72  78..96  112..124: -0.1 yr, 2.1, 1.84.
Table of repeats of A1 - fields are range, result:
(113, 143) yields 1.87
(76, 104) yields 1.99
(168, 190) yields 1.72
